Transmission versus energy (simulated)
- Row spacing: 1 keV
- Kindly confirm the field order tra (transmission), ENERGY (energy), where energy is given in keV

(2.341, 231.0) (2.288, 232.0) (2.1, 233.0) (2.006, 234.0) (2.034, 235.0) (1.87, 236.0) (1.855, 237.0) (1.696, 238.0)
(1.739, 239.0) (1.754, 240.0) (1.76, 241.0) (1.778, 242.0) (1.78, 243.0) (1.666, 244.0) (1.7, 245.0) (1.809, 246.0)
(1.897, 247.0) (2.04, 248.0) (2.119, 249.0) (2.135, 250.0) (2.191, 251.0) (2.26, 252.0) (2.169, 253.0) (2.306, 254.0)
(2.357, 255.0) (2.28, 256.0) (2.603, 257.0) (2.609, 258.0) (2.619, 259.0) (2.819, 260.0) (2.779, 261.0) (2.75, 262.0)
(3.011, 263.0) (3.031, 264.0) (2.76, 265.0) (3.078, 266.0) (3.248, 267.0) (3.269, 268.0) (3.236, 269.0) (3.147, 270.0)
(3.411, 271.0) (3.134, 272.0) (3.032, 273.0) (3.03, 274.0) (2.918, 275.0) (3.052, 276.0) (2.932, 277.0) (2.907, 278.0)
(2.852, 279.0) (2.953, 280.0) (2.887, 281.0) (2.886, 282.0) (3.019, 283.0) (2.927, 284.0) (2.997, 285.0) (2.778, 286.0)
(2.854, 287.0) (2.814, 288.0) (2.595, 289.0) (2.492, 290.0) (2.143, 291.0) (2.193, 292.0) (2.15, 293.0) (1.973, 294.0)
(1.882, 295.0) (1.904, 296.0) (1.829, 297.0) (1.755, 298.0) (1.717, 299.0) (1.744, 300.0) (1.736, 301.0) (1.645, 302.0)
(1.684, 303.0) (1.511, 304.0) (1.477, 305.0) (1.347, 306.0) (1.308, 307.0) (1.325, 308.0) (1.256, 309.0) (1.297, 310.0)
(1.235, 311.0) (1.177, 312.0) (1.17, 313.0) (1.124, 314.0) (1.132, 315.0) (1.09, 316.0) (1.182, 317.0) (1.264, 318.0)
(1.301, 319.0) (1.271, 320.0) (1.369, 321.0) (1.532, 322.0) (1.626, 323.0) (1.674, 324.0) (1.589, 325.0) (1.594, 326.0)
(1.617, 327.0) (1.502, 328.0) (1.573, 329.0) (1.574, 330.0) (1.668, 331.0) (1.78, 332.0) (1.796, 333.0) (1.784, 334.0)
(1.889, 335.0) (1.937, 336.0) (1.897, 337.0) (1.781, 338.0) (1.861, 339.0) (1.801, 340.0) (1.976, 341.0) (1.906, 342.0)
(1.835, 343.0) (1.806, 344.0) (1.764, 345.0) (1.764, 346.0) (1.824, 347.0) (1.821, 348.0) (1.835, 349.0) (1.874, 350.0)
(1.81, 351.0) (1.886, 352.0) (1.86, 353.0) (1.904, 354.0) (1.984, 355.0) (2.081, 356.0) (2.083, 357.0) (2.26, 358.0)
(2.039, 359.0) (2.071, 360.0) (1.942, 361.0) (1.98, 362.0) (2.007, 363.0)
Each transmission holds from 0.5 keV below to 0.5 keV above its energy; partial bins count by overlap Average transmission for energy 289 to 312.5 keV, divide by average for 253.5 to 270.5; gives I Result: 0.6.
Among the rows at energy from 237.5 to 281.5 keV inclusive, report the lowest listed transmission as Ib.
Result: 1.666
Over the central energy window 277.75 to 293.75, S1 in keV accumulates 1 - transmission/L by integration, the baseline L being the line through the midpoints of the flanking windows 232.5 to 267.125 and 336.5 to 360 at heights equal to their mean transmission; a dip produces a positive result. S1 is -4.43 keV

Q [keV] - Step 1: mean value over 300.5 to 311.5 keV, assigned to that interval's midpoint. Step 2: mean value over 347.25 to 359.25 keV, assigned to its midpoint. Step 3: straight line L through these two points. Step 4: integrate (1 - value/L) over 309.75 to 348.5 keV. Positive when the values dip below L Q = 2.6 keV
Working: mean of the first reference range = 1.44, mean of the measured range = 1.59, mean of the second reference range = 1.95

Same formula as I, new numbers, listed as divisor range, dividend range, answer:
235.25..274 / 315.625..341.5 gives 0.67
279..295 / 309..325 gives 0.50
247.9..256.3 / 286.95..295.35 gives 1.05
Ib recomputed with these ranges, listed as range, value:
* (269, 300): 1.717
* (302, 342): 1.09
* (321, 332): 1.369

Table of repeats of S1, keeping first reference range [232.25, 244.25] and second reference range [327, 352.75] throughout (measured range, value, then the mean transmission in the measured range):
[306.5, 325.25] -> 5.2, 1.31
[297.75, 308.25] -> 1.4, 1.57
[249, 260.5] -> -3.4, 2.38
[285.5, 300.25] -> -3.0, 2.2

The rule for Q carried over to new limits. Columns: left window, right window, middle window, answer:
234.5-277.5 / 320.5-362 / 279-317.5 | 4.0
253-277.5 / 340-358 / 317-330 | 4.2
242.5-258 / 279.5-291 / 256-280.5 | -4.9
